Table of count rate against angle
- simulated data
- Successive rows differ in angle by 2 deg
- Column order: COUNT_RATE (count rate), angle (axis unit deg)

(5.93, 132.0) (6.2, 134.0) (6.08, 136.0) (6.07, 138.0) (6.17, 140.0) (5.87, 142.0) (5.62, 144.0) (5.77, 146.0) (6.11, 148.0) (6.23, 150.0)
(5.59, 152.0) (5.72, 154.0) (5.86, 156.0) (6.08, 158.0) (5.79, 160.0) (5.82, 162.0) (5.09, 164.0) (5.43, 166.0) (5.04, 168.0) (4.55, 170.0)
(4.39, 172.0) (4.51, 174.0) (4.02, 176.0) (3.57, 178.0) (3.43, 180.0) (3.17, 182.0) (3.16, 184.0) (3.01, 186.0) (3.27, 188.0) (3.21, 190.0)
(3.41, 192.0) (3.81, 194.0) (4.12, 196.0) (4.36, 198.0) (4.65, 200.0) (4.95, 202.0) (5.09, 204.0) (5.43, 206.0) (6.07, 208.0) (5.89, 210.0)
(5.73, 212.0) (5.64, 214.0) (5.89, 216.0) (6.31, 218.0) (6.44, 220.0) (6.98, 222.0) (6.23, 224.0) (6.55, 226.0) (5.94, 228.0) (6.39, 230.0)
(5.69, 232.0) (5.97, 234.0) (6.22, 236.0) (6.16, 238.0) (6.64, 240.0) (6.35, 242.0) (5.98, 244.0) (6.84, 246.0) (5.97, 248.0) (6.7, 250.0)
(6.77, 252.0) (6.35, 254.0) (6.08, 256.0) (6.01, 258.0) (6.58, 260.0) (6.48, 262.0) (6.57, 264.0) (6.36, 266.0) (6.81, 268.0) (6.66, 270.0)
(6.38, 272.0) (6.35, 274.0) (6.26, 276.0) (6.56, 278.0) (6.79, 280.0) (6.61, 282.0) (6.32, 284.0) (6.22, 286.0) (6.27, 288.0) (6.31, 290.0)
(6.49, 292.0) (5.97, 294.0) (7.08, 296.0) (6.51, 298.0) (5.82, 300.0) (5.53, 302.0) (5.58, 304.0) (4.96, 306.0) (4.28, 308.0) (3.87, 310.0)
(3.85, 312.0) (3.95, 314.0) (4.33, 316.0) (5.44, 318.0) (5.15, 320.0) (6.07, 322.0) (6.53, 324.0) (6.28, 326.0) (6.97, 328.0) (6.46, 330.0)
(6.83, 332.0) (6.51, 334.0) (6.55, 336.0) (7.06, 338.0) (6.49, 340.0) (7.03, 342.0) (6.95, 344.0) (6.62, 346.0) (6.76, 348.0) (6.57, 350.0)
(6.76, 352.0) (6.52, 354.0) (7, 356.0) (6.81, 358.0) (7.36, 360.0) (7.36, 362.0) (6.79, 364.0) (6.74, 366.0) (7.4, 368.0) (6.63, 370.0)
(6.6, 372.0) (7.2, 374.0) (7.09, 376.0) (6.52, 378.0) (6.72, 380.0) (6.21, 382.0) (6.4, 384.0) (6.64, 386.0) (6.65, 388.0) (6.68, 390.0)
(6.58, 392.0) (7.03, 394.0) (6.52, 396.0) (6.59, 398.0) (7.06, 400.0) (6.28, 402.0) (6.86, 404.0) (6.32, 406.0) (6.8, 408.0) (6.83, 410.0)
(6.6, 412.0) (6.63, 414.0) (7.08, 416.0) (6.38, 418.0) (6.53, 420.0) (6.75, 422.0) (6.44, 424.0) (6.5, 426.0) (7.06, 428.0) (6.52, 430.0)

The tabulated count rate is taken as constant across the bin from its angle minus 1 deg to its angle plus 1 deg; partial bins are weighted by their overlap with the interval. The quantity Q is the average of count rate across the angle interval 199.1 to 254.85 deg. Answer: 6.07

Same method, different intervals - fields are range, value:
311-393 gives 6.46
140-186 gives 5.02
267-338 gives 5.97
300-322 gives 4.81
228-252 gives 6.27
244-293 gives 6.44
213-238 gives 6.19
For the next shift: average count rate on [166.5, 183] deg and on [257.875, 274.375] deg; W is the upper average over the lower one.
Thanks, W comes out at 1.6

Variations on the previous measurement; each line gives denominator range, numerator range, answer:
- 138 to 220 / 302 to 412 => 1.28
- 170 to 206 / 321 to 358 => 1.69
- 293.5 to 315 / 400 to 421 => 1.28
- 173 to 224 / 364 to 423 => 1.43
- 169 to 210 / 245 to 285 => 1.56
